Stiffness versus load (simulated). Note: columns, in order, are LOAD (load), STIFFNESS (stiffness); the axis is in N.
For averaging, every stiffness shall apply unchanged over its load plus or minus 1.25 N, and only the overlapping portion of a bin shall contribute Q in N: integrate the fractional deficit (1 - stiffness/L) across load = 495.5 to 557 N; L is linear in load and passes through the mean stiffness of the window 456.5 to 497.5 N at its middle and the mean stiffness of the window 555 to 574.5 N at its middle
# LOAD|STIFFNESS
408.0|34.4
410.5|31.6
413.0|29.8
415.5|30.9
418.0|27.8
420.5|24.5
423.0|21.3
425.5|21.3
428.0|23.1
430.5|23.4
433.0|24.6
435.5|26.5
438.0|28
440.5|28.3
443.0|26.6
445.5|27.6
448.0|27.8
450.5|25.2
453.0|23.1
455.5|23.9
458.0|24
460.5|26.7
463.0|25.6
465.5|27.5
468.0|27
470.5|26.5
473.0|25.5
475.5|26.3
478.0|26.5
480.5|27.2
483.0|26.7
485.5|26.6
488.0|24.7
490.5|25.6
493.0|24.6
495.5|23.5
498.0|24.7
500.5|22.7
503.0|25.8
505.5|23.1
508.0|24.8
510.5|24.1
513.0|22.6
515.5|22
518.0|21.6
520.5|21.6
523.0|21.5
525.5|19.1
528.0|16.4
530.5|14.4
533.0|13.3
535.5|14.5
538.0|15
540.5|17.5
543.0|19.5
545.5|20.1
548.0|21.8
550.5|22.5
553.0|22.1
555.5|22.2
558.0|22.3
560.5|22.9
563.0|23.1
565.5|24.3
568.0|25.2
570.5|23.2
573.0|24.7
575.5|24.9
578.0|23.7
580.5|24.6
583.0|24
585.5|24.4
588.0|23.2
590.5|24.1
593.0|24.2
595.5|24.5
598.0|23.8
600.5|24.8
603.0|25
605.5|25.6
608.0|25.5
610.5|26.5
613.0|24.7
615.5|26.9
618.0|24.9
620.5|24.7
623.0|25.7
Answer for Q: 10.0 N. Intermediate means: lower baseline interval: 25.9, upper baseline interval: 23.6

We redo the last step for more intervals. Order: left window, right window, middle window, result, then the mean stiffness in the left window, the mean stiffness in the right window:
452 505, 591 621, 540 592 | 4.6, 25.4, 25.1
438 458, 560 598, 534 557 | 4.8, 26.1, 24.1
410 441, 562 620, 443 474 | -0.2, 26.1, 24.6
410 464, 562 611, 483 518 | 1.5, 25.9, 24.4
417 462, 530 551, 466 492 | -4.8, 25.2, 17.6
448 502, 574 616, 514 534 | 5.0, 25.5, 24.7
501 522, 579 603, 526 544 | 5.8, 23.2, 24.2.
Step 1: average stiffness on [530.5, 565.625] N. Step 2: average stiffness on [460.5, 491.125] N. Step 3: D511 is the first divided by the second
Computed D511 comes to 0.75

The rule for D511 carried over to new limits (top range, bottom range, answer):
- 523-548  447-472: 0.67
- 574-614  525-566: 1.27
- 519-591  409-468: 0.81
